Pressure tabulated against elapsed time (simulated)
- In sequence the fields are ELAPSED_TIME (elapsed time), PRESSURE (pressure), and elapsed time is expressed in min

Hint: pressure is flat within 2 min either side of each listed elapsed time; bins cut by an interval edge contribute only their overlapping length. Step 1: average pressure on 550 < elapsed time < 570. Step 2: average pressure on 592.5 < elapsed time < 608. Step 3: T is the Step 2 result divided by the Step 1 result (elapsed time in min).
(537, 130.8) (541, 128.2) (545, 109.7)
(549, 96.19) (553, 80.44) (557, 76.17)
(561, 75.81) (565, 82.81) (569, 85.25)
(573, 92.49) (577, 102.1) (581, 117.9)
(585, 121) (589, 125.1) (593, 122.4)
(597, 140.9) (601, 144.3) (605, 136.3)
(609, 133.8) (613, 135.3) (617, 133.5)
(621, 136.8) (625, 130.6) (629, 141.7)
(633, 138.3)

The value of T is 1.7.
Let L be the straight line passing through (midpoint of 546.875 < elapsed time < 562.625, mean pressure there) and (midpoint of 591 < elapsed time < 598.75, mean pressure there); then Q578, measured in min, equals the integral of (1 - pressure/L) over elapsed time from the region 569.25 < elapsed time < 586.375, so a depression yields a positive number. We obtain 0.8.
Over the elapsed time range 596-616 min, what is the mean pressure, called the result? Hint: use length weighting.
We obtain 138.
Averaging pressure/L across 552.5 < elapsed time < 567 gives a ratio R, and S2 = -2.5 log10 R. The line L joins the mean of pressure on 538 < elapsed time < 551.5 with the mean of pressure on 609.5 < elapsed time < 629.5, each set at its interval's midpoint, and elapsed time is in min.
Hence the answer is 0.42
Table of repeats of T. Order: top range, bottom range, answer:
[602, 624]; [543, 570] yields 1.56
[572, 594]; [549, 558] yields 1.38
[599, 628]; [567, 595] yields 1.24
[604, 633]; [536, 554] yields 1.24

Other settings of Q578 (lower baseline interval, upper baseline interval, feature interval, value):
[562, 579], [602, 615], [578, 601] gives -2.7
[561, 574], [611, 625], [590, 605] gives -2.7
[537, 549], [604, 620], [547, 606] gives 9.5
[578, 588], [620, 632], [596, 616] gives -1.5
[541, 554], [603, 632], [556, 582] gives 5.2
